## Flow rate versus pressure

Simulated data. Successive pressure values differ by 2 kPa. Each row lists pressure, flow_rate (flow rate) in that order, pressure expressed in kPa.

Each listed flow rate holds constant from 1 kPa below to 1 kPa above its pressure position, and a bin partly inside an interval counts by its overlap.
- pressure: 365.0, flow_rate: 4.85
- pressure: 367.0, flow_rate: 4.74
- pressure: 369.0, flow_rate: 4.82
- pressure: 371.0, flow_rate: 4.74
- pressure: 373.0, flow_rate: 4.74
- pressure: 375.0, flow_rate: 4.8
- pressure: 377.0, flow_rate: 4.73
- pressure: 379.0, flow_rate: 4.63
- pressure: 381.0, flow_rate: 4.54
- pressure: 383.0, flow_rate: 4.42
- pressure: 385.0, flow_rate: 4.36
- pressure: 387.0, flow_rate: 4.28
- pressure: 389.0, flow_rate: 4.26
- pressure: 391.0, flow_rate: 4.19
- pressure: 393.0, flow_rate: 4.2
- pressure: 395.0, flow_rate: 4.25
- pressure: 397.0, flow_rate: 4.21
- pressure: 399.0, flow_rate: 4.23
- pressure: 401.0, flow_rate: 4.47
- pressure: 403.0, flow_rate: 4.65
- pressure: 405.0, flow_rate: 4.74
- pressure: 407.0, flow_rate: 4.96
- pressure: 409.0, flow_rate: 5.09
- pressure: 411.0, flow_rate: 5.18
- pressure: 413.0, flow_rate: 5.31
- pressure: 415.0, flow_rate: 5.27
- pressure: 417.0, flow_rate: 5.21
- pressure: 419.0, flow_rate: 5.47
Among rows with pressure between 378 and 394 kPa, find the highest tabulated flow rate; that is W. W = 4.63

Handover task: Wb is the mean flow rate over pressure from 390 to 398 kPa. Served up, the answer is 4.21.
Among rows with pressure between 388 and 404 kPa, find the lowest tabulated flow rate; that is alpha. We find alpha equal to 4.19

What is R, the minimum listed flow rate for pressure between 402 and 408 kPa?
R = 4.65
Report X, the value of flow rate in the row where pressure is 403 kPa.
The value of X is 4.65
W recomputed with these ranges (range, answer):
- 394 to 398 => 4.25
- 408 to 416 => 5.31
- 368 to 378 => 4.82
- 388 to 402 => 4.47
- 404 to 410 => 5.09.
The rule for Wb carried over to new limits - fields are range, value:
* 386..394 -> 4.23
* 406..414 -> 5.13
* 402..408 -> 4.78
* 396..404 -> 4.39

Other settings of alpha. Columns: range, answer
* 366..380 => 4.63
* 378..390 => 4.26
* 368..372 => 4.74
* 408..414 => 5.09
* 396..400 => 4.21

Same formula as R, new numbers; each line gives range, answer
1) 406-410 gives 4.96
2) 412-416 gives 5.27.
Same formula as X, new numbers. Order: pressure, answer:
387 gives 4.28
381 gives 4.54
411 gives 5.18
